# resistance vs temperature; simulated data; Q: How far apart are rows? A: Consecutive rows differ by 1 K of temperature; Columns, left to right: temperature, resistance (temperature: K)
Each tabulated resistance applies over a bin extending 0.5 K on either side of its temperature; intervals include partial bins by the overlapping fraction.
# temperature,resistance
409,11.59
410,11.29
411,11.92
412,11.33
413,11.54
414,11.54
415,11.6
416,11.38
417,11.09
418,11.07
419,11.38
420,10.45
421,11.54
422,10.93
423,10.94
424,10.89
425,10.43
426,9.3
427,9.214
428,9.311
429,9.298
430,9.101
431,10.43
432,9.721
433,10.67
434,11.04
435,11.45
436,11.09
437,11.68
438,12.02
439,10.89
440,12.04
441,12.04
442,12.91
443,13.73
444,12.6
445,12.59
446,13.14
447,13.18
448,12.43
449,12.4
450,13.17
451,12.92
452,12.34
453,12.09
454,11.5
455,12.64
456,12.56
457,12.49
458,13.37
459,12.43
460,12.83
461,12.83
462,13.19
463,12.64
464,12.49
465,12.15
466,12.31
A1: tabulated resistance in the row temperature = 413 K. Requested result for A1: 11.54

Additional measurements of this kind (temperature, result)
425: 10.43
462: 13.19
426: 9.3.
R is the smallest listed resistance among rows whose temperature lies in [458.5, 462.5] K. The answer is 12.43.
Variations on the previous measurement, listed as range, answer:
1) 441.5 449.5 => 12.4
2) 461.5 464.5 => 12.49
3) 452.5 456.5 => 11.5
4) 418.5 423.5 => 10.45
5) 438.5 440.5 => 10.89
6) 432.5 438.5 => 10.67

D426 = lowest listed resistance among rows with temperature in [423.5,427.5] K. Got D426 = 9.214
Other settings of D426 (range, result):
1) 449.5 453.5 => 12.09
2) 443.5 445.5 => 12.59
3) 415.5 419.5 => 11.07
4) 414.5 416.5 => 11.38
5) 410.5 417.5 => 11.09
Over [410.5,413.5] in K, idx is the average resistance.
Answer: 11.6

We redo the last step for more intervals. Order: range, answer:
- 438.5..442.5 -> 12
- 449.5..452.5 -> 12.8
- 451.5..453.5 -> 12.2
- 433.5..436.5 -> 11.2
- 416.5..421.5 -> 11.1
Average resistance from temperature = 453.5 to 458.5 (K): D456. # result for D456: 12.5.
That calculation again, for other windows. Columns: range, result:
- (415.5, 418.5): 11.2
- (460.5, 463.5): 12.9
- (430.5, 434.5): 10.5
